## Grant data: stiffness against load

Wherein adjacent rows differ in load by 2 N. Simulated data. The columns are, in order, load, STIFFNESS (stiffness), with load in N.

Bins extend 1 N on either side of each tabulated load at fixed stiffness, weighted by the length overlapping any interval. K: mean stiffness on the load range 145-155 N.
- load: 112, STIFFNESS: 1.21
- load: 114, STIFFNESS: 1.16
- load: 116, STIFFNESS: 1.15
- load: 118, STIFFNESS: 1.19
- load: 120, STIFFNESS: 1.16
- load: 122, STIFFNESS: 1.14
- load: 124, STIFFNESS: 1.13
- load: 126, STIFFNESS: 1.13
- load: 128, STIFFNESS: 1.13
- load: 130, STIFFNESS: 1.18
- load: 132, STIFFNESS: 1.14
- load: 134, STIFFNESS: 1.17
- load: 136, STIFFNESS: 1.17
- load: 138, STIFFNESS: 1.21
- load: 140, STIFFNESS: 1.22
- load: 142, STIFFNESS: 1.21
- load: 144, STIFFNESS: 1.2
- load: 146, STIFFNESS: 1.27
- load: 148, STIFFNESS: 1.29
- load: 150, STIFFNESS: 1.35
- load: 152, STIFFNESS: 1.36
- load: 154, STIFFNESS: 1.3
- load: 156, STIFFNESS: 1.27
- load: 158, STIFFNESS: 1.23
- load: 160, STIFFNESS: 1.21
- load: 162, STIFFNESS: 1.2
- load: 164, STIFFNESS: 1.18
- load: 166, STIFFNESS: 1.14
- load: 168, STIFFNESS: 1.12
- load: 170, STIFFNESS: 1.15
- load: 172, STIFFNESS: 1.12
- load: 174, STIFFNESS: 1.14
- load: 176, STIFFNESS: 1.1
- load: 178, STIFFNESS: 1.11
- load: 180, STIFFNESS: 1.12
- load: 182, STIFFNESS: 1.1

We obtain 1.31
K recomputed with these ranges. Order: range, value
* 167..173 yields 1.13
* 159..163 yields 1.21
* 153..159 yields 1.27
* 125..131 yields 1.15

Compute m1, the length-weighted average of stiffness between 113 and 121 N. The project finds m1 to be 1.17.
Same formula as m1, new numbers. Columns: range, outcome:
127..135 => 1.15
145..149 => 1.28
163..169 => 1.15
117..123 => 1.16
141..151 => 1.26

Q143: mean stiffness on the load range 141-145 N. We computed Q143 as 1.21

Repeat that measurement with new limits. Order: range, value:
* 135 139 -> 1.19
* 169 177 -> 1.13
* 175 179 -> 1.1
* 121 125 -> 1.13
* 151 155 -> 1.33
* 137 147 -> 1.22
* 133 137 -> 1.17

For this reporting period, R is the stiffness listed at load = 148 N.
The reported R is 1.29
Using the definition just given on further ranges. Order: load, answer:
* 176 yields 1.1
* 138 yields 1.21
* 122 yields 1.14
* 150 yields 1.35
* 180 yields 1.12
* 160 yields 1.21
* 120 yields 1.16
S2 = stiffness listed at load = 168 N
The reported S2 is 1.12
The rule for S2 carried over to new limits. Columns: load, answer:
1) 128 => 1.13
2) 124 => 1.13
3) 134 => 1.17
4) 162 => 1.2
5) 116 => 1.15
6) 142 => 1.21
